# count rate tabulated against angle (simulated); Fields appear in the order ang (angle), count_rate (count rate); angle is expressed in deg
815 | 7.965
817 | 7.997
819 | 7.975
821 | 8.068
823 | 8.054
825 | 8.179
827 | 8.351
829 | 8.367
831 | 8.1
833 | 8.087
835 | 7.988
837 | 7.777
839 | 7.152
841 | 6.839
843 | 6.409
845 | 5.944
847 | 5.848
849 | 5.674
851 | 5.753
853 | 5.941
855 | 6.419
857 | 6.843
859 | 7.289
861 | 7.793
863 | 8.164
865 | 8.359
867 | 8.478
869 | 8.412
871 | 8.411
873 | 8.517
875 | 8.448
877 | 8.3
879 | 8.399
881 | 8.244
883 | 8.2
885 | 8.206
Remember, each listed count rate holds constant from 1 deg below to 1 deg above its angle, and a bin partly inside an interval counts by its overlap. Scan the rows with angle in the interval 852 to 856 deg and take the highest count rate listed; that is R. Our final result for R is 6.419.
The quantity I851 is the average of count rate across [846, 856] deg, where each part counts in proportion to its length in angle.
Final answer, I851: 5.93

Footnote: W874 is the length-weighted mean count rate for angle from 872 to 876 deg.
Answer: 8.48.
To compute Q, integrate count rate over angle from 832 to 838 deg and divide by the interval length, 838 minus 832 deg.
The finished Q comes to 7.95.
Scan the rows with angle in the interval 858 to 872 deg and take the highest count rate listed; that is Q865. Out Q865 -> 8.478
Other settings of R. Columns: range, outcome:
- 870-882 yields 8.517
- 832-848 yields 8.087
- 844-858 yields 6.843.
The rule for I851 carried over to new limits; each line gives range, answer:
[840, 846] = 6.4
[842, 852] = 5.93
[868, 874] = 8.45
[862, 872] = 8.36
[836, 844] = 7.04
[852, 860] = 6.62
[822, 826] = 8.12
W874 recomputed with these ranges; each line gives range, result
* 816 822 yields 8.01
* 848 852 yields 5.71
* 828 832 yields 8.23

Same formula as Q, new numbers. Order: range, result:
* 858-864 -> 7.75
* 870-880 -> 8.42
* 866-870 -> 8.45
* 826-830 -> 8.36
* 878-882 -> 8.32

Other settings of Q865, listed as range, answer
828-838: 8.367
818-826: 8.179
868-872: 8.412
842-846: 6.409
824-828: 8.351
